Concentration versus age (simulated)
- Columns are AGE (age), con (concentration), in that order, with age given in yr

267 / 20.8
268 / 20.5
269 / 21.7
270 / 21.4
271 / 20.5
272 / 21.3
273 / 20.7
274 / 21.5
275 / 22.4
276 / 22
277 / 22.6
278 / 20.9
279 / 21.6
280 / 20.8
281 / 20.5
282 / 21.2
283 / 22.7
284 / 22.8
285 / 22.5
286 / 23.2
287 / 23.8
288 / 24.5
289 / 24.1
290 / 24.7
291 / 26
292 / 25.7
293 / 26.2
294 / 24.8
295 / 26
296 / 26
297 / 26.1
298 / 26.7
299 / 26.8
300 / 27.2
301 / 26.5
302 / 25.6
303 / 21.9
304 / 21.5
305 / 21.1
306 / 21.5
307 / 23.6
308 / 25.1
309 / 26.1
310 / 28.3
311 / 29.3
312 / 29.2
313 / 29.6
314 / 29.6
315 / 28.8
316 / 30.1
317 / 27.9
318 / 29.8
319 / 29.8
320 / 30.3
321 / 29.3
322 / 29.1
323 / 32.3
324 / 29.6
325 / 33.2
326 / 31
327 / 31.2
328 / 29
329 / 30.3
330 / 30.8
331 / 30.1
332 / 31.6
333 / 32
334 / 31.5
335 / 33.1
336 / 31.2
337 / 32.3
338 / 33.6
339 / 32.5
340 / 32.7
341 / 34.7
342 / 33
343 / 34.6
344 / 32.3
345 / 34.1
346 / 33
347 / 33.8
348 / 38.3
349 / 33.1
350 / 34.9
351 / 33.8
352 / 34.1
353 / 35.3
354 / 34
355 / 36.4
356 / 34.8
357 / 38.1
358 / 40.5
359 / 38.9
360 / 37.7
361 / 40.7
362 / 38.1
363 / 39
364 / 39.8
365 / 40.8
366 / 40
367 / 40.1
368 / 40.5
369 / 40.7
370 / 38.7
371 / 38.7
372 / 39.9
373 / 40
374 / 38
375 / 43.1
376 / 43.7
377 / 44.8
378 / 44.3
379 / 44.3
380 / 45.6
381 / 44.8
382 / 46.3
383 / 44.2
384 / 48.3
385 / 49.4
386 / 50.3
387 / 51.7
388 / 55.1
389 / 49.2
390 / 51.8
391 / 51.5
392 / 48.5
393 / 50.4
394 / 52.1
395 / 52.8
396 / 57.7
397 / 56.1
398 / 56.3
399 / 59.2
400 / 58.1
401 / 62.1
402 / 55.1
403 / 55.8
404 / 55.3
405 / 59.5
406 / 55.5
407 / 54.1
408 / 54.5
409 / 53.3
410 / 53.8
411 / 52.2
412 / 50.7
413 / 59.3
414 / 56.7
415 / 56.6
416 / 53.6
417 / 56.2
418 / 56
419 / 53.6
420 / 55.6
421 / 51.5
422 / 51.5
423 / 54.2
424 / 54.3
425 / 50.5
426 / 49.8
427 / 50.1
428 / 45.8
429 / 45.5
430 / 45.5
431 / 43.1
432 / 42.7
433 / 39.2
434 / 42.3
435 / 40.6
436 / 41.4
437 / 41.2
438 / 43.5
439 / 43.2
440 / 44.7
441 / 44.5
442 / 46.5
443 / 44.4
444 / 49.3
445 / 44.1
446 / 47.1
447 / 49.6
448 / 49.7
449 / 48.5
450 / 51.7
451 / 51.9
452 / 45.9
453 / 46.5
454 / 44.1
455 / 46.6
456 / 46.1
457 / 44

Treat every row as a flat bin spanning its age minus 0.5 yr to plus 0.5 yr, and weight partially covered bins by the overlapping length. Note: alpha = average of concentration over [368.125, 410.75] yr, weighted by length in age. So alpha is 49.8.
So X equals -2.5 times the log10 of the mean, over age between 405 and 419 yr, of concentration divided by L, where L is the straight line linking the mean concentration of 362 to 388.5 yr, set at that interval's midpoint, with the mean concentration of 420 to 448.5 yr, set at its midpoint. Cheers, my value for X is -0.209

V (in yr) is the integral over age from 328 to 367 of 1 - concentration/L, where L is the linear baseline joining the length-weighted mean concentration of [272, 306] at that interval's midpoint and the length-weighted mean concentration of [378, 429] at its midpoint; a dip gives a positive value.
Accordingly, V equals 3.6 yr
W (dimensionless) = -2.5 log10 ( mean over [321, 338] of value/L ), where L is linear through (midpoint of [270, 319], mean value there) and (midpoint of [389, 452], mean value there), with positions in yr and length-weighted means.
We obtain 0.02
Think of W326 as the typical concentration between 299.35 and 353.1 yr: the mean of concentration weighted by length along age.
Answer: 30.2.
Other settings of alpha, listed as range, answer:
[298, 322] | 26.9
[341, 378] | 37.8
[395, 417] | 55.9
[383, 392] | 50.4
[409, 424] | 54.4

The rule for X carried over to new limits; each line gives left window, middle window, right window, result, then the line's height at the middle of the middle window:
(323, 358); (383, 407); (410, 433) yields -0.18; 45.4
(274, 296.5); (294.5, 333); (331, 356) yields 0.01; 28.3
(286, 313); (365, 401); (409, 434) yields -0.10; 42.9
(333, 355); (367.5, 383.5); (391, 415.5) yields 0.07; 45.1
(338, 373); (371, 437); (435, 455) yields -0.20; 41.8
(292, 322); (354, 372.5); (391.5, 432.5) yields 0.05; 41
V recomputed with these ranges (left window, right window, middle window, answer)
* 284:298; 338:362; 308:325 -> 0.0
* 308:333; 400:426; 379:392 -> -0.4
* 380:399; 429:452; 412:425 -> -1.9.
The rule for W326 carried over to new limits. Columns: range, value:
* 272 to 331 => 26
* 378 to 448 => 50.4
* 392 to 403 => 55.6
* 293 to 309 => 24.8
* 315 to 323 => 29.6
